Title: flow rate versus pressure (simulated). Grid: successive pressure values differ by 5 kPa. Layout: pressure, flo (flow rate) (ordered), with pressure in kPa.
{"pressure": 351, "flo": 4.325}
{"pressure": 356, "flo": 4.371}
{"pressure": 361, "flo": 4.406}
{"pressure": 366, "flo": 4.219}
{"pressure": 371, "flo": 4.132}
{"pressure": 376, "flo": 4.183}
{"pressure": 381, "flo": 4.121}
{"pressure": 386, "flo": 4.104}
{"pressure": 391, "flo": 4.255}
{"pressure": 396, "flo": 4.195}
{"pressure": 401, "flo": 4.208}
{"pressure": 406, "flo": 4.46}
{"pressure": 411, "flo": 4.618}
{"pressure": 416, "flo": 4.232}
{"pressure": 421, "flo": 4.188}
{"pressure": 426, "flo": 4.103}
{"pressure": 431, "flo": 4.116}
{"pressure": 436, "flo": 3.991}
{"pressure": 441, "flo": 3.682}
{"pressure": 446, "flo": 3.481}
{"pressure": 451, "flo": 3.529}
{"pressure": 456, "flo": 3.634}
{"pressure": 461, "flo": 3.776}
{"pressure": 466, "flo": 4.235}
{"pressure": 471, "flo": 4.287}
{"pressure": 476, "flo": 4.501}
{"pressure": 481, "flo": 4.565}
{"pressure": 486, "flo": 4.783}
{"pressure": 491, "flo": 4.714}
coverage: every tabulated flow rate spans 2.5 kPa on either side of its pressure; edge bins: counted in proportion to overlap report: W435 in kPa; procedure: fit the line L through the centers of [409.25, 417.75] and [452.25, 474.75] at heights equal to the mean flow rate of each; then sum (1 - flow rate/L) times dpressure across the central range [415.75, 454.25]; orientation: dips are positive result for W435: 3.2 kPa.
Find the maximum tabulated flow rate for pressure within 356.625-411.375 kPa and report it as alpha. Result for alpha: 4.618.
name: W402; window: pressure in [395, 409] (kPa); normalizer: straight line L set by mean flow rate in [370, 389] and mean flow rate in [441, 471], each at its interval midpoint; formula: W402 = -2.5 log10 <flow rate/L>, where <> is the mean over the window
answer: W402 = -0.07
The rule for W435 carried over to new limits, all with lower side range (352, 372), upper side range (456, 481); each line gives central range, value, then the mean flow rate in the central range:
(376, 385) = 0.30 kPa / 4.14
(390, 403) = 0.13 kPa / 4.22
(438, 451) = 1.91 kPa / 3.59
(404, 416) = -0.66 kPa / 4.48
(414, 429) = 0.22 kPa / 4.17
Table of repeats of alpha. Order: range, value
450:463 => 3.776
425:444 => 4.116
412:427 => 4.232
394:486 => 4.783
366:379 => 4.219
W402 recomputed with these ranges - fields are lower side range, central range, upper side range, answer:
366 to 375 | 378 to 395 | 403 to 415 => 0.03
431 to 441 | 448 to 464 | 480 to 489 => 0.16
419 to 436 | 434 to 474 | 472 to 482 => 0.13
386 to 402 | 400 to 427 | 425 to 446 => -0.07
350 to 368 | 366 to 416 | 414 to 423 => 0.00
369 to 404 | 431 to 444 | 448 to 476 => 0.04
